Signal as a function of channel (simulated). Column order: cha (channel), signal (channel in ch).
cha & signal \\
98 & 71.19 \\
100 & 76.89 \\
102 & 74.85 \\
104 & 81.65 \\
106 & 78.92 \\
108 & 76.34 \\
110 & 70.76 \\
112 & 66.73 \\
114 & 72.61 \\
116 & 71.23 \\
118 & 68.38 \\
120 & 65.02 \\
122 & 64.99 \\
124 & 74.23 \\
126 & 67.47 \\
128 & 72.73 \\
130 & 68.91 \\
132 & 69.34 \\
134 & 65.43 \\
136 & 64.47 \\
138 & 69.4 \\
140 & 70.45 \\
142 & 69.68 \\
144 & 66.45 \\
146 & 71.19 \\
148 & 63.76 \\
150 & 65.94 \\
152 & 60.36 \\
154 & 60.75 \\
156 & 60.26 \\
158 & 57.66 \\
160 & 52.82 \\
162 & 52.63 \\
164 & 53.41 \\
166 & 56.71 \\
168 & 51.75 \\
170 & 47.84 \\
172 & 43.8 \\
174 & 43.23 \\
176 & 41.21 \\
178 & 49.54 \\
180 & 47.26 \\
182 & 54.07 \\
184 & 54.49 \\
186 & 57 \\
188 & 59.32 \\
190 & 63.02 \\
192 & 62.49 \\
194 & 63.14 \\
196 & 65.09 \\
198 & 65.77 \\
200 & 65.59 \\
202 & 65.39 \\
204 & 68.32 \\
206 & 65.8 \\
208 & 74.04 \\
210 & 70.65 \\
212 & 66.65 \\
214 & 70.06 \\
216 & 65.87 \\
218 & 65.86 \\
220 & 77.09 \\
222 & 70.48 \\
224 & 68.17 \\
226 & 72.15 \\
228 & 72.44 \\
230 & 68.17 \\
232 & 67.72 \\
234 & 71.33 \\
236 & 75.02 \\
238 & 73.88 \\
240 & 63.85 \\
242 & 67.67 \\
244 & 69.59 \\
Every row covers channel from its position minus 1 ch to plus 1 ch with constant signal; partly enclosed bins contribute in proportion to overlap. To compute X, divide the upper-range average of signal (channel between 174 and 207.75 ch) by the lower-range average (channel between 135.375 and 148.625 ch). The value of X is 0.9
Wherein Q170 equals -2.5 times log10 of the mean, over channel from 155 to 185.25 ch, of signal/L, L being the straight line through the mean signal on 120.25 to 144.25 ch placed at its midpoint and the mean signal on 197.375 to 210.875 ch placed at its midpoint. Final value 0.31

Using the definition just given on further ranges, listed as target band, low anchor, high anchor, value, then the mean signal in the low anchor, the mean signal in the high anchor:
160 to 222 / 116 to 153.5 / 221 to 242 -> 0.16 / 67.7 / 70.2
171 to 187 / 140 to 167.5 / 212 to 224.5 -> 0.30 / 61.1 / 69.4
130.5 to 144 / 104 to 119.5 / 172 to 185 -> -0.08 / 72.5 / 48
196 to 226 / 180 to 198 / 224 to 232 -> -0.05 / 59.5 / 70.2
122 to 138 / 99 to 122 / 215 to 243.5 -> 0.05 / 72.7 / 70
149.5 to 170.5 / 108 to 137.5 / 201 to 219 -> 0.21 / 69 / 68.1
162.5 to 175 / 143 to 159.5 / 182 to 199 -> 0.24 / 63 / 60.9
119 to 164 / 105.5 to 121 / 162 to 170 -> -0.06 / 71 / 53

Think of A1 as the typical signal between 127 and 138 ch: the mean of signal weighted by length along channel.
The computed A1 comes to 68.3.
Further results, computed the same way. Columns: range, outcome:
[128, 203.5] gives 59.7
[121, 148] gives 68.6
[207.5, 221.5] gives 69.9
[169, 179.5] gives 45.2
